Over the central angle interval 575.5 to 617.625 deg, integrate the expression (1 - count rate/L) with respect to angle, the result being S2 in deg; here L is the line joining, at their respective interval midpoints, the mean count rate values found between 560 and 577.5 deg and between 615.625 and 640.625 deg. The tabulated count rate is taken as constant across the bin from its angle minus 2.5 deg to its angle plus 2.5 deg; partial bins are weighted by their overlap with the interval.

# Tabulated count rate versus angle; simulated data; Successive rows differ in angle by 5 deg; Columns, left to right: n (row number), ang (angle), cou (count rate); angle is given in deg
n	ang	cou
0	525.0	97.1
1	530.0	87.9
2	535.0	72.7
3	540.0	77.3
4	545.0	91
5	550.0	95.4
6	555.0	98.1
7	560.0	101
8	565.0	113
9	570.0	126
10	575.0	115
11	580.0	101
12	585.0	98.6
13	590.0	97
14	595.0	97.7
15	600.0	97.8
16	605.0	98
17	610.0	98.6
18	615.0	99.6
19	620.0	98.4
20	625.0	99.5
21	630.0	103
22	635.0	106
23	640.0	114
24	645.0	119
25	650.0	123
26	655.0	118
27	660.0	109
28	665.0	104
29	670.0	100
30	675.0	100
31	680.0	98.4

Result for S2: 4.0 deg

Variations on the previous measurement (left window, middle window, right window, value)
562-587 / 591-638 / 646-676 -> 4.5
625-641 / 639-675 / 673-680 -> -3.2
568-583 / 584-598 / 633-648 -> 1.9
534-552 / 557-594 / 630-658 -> -5.0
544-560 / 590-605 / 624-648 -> 0.8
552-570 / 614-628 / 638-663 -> 1.7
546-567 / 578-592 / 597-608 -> 0.0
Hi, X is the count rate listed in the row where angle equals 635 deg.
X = 106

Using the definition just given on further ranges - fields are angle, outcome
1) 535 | 72.7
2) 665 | 104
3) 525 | 97.1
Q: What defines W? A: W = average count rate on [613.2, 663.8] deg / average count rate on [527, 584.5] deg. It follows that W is 1.11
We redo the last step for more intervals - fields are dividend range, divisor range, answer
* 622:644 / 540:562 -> 1.13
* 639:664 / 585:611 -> 1.19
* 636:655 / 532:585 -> 1.19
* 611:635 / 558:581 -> 0.90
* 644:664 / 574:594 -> 1.14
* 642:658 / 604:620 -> 1.21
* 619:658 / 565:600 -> 1.04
